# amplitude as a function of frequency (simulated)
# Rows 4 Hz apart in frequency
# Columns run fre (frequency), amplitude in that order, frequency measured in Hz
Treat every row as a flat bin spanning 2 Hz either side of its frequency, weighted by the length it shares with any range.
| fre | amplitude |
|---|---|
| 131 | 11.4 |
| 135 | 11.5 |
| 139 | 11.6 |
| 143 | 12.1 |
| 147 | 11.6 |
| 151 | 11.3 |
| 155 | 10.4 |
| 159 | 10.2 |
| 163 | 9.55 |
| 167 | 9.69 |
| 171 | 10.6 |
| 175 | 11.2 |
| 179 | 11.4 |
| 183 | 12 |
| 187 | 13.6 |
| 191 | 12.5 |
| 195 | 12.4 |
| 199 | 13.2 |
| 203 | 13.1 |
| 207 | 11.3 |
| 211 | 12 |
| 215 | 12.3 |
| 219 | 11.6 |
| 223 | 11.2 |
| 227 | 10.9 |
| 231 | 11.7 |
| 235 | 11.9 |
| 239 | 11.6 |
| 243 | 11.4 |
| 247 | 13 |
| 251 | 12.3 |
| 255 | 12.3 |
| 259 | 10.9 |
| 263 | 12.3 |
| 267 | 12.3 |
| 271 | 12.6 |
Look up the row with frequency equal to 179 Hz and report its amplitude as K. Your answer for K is 11.4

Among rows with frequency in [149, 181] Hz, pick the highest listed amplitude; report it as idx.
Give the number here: 11.4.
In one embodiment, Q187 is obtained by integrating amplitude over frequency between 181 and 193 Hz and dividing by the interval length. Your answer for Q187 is 12.7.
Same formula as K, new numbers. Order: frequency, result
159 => 10.2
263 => 12.3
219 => 11.6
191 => 12.5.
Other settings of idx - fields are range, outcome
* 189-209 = 13.2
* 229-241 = 11.9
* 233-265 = 13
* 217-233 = 11.7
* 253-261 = 12.3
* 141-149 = 12.1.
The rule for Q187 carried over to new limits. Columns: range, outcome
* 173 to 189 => 12.1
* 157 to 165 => 9.88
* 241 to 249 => 12.2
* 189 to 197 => 12.4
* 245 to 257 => 12.5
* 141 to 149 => 11.8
